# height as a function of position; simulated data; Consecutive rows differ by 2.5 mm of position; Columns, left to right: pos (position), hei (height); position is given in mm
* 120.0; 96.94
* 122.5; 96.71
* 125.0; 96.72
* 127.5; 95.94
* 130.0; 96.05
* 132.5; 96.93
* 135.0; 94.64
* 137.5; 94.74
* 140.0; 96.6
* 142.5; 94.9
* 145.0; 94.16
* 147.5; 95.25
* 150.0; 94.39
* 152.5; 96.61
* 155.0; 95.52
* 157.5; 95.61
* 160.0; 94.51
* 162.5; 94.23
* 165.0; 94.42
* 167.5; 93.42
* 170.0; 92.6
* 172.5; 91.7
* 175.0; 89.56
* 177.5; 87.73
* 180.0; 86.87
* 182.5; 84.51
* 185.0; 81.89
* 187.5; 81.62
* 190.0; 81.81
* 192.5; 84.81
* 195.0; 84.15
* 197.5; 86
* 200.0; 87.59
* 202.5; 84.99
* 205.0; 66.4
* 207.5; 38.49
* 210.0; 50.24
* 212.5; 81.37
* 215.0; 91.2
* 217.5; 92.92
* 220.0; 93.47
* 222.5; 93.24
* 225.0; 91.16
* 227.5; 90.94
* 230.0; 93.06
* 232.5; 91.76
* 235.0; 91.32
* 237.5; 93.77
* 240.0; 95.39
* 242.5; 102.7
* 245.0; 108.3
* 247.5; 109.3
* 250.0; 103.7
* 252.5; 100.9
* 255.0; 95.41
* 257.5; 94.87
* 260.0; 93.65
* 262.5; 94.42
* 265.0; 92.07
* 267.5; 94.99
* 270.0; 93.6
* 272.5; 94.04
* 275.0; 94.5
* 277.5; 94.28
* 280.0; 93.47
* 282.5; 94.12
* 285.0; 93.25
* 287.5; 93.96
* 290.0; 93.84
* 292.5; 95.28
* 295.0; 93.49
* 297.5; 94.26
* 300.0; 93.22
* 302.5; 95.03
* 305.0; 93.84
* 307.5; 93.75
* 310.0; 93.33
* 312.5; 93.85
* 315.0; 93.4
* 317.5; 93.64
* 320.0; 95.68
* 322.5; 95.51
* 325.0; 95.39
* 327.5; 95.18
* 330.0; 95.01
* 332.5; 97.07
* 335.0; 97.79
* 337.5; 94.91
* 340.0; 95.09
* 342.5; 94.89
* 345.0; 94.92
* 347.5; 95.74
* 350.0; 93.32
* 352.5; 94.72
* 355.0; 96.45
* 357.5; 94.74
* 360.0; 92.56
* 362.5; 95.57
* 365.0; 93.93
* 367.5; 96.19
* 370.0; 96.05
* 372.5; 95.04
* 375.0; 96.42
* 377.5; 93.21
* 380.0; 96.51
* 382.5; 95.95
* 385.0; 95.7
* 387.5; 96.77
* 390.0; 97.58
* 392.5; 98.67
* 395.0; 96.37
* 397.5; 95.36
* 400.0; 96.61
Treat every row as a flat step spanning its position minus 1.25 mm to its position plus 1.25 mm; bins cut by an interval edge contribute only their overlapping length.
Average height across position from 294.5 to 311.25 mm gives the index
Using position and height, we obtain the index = 93.9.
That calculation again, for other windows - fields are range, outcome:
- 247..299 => 95.4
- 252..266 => 95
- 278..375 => 94.7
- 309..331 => 94.6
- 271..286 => 93.9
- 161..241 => 85.7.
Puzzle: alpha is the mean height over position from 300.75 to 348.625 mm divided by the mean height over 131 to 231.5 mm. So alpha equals 1.08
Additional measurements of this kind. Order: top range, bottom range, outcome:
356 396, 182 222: 1.20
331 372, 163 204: 1.09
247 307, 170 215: 1.19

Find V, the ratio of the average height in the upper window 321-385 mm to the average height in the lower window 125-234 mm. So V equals 1.1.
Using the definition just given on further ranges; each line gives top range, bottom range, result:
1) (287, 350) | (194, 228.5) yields 1.17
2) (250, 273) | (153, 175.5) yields 1.02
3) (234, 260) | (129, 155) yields 1.04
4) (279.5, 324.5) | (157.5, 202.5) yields 1.07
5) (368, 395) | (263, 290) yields 1.03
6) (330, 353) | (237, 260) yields 0.95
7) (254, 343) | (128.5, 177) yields 1.00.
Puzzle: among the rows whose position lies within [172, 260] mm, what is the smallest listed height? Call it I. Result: 38.49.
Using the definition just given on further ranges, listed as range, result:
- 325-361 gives 92.56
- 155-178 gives 87.73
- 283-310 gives 93.22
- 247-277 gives 92.07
